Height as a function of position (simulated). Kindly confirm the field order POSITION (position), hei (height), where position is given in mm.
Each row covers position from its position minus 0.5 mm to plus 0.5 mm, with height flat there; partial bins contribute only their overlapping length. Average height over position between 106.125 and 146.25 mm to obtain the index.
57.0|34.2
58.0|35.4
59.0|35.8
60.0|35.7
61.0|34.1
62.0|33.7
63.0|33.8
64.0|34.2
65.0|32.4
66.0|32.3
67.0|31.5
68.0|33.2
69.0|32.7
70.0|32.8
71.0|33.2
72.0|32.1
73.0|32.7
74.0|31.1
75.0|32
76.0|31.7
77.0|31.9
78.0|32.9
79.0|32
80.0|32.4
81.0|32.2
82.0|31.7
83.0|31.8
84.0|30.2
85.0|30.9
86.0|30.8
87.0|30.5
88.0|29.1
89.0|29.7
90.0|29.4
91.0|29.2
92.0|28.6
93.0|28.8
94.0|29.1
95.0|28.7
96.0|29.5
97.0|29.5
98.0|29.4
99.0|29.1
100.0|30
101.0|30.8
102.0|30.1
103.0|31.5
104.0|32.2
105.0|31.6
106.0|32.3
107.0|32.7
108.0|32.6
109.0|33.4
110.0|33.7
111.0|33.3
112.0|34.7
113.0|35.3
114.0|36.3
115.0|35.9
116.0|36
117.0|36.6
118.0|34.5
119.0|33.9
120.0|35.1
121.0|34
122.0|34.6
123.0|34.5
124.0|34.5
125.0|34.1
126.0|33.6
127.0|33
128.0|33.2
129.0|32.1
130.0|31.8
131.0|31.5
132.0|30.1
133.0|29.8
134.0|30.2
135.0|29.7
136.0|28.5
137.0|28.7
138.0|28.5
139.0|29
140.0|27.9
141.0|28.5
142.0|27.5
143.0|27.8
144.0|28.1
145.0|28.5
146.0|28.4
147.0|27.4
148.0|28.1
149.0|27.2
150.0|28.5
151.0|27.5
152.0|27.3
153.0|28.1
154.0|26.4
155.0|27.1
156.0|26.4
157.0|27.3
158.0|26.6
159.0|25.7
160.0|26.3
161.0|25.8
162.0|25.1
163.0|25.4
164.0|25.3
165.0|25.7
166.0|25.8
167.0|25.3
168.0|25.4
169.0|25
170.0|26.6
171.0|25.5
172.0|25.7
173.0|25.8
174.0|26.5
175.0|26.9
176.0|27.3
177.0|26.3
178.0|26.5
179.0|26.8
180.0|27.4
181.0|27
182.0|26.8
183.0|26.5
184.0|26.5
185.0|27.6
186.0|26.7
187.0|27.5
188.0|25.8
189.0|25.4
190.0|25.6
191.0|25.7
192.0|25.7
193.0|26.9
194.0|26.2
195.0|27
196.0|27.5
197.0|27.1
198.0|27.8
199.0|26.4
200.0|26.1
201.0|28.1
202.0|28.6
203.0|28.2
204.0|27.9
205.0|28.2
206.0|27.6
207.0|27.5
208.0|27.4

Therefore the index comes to 32.1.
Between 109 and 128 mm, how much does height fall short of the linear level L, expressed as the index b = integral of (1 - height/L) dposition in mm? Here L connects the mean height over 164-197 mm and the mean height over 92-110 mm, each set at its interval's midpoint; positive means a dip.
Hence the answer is -3.1 mm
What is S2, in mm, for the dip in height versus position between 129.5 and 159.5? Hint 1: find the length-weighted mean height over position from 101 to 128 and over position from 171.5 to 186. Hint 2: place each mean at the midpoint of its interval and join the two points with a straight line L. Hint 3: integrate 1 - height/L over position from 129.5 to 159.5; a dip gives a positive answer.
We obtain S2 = 2.2 mm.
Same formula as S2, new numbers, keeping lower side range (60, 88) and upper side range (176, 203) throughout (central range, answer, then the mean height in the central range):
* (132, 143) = 0.2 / 28.8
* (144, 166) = 1.2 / 26.9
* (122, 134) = -1.1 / 32.6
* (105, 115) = -1.1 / 33.8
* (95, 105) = 0.3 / 30.2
